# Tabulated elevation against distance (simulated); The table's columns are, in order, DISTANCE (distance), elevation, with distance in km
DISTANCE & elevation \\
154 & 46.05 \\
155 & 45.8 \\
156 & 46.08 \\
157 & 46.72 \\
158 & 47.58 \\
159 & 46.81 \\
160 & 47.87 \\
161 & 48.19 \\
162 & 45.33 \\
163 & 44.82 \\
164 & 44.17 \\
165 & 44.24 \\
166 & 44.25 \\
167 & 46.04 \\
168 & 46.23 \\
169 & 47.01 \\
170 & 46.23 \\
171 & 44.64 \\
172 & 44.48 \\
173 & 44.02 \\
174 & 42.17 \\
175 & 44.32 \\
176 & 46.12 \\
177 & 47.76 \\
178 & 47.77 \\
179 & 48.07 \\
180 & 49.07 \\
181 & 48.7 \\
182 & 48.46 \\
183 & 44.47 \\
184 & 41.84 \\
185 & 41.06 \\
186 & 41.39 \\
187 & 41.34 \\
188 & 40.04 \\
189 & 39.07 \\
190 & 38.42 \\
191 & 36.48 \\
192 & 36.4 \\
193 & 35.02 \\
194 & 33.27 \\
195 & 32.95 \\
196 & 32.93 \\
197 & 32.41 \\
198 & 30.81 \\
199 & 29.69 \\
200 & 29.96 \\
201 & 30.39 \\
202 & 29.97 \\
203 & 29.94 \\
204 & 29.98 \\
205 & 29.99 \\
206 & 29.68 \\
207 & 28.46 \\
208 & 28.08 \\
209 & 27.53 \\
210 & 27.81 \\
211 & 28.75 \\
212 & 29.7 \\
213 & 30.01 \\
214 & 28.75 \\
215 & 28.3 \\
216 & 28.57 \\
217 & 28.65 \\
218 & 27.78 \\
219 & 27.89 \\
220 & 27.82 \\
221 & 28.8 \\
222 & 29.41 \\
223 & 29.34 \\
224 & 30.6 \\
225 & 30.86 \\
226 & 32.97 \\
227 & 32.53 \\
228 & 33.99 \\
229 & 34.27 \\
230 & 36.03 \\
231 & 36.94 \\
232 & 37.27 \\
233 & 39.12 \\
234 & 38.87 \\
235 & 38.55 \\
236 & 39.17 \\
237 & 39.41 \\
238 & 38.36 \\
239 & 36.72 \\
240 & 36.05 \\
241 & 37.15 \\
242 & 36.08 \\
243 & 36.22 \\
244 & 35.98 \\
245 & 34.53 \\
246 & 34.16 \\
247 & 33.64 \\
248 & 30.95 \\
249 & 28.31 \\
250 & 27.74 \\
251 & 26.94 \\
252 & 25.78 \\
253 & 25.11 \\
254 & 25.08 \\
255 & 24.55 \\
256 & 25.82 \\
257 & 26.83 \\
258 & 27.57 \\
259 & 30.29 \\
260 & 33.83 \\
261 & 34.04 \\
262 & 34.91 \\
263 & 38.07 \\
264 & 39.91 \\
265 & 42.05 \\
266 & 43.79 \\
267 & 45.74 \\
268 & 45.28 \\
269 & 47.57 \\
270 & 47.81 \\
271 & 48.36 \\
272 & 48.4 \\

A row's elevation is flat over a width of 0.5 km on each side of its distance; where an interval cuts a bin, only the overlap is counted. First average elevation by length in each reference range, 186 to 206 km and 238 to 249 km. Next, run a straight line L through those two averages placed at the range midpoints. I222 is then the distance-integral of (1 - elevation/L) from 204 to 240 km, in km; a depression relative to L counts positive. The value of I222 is 2.50 km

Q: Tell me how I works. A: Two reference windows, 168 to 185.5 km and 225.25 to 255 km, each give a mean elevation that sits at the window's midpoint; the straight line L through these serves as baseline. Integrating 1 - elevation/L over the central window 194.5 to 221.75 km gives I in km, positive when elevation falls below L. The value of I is 7.1 km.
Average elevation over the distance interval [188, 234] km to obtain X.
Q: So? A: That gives 31.7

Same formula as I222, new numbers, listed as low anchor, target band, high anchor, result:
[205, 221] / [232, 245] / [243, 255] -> -3.5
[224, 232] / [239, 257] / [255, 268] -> 2.0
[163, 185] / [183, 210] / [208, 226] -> 2.4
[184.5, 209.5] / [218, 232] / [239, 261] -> 0.1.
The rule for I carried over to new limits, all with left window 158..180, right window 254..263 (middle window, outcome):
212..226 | 2.9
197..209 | 3.0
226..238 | -0.8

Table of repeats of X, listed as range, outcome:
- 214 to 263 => 32.2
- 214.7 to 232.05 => 31.1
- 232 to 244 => 37.7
